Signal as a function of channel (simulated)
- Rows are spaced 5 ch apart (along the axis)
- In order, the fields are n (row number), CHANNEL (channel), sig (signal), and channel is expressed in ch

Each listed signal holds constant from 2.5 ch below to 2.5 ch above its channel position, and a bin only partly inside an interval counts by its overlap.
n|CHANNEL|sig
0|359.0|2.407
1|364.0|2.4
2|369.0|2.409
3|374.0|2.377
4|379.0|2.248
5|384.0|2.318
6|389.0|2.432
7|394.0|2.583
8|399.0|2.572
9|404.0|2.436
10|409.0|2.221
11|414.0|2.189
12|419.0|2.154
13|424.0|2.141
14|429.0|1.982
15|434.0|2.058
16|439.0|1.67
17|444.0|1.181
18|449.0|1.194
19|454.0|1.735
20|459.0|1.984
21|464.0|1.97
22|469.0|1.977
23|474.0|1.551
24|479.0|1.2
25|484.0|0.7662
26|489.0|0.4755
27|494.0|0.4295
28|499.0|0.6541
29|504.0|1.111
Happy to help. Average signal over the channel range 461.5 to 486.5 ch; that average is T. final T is 1.49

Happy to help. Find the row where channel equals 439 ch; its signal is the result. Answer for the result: 1.67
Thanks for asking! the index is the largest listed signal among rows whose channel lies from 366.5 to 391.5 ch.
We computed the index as 2.432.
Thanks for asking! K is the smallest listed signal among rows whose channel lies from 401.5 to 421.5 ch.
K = 2.154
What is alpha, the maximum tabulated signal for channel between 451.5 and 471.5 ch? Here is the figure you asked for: 1.984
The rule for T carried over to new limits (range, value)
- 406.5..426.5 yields 2.18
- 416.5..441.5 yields 2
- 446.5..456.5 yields 1.46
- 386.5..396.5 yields 2.51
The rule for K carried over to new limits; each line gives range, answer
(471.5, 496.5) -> 0.4295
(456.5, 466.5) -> 1.97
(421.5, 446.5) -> 1.181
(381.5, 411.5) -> 2.221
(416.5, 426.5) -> 2.141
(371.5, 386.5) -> 2.248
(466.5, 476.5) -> 1.551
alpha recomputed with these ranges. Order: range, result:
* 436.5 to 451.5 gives 1.67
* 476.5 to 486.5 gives 1.2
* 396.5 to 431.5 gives 2.572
